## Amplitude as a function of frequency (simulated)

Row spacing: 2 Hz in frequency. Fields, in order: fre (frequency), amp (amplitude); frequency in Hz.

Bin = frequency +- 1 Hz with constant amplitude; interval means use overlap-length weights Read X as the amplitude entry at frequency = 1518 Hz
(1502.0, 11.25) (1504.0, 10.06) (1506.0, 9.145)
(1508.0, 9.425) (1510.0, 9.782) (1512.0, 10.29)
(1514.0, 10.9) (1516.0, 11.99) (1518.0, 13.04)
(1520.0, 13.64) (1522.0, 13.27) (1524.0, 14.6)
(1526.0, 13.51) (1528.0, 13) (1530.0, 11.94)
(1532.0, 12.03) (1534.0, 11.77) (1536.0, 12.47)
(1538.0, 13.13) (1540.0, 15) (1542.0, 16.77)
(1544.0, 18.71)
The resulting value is 13.04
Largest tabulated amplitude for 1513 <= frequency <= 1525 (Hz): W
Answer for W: 14.6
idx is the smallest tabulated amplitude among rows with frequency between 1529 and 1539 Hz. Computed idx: 11.77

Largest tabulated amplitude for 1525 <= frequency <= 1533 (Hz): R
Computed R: 13.51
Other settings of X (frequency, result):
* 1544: 18.71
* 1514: 10.9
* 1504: 10.06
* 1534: 11.77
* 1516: 11.99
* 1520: 13.64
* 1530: 11.94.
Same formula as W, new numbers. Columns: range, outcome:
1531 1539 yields 13.13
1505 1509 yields 9.425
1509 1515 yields 10.9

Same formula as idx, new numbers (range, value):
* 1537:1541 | 13.13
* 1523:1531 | 11.94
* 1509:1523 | 9.782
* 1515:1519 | 11.99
